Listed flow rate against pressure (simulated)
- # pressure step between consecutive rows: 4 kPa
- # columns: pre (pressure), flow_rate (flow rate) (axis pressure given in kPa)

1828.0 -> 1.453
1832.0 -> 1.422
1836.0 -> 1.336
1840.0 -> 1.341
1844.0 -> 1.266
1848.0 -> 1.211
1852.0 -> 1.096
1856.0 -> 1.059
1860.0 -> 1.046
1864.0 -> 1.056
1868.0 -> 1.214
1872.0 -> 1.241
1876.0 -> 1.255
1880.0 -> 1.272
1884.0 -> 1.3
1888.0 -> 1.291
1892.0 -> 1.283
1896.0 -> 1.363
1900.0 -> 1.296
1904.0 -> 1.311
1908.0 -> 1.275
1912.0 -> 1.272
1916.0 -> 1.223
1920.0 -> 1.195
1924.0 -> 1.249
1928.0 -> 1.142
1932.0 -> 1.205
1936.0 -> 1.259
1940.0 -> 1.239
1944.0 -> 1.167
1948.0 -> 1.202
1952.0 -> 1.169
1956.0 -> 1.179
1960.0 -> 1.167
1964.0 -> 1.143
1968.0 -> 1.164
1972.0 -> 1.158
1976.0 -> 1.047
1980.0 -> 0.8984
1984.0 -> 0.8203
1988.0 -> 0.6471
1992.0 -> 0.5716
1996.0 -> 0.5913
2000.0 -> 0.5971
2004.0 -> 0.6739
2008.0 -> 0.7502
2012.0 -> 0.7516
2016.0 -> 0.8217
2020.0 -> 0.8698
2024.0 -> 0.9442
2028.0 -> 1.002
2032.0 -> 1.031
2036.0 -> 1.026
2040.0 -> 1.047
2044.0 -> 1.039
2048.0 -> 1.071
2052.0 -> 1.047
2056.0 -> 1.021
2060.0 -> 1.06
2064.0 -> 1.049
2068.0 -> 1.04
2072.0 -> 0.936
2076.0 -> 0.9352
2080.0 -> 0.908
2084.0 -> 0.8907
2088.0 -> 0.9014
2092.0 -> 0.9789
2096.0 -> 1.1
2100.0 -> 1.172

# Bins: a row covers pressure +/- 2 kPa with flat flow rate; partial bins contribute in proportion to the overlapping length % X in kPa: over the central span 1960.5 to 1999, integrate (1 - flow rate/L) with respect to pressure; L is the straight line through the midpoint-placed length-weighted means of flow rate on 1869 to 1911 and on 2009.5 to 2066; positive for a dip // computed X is 7.33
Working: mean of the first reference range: 1.29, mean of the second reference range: 0.982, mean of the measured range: 0.896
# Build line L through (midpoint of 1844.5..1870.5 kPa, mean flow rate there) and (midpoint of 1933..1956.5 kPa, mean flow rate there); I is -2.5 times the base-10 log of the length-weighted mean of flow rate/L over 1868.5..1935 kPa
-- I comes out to -0.09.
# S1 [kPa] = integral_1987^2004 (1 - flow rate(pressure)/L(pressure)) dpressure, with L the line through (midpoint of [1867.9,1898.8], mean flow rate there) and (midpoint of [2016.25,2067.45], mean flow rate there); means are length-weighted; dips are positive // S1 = 7.5 kPa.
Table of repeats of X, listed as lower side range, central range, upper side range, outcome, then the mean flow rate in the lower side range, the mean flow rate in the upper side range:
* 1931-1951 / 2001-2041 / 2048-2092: 7.0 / 1.21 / 0.983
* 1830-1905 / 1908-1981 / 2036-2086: -1.8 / 1.24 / 1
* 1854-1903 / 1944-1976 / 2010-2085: -1.7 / 1.22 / 0.974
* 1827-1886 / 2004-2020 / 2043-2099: 4.4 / 1.23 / 1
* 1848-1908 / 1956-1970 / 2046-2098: -0.5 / 1.22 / 0.995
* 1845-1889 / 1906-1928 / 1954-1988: -2.3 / 1.18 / 1.05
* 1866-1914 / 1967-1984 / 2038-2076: 1.8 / 1.28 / 1.03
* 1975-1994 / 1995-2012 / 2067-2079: 3.2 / 0.784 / 0.959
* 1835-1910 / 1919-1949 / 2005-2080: -1.9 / 1.24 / 0.963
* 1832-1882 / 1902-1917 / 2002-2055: -2.0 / 1.21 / 0.931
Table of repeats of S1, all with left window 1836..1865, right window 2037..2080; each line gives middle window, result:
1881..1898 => -2.5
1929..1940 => -1.2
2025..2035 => 0.3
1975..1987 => 2.1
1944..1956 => -0.9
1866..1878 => -0.9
